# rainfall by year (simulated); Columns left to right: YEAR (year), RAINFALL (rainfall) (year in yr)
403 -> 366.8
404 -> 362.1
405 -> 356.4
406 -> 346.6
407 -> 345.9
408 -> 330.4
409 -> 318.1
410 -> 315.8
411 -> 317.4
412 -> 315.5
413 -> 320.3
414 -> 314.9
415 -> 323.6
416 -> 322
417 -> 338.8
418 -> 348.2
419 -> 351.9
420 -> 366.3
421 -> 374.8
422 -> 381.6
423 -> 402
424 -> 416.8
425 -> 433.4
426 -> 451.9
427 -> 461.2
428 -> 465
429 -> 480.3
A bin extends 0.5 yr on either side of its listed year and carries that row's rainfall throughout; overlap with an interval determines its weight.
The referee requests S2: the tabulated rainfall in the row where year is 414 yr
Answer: 314.9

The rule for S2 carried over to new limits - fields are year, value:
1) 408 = 330.4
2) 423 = 402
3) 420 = 366.3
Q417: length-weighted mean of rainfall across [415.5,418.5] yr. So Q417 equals 336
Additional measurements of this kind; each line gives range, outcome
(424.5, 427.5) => 449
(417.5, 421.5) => 360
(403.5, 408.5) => 348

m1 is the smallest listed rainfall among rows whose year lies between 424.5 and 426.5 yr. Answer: 433.4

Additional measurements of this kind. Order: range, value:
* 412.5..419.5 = 314.9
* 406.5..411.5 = 315.8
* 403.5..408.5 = 330.4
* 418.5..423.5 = 351.9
